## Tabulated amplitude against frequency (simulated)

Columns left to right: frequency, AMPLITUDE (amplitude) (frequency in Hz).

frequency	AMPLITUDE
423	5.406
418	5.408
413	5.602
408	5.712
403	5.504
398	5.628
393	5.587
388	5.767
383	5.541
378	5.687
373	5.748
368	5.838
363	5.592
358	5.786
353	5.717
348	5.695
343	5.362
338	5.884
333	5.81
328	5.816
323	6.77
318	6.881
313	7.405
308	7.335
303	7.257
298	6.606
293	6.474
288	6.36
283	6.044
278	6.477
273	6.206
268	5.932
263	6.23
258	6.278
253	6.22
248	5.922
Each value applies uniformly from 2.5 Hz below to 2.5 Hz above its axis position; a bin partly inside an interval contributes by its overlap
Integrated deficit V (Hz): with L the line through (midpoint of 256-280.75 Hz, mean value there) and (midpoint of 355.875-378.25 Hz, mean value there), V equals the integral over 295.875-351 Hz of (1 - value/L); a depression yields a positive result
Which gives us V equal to -4.4 Hz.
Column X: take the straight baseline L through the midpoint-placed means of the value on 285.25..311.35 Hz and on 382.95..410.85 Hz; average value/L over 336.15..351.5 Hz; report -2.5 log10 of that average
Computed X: 0.11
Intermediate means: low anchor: 6.82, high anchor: 5.63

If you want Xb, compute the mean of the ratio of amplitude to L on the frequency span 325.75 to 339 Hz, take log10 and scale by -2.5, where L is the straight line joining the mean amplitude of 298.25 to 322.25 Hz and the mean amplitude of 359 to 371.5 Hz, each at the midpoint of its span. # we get 0.13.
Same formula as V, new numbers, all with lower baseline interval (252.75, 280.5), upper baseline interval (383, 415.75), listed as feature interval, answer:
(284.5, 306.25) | -2.1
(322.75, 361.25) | 0.6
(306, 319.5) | -2.7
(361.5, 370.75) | 0.1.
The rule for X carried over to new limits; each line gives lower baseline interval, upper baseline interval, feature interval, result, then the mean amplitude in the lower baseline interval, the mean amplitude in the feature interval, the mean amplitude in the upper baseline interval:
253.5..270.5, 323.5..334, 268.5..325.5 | -0.105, 6.16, 6.68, 6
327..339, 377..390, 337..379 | 0.010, 5.83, 5.69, 5.66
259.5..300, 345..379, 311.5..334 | -0.096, 6.29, 6.55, 5.72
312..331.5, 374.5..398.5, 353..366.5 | 0.064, 6.62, 5.71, 5.65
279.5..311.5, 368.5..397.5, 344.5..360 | 0.060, 6.7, 5.71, 5.68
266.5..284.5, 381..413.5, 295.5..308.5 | -0.160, 6.18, 7.02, 5.62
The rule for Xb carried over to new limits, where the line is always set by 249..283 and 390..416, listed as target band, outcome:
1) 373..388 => 0.008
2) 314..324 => -0.161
